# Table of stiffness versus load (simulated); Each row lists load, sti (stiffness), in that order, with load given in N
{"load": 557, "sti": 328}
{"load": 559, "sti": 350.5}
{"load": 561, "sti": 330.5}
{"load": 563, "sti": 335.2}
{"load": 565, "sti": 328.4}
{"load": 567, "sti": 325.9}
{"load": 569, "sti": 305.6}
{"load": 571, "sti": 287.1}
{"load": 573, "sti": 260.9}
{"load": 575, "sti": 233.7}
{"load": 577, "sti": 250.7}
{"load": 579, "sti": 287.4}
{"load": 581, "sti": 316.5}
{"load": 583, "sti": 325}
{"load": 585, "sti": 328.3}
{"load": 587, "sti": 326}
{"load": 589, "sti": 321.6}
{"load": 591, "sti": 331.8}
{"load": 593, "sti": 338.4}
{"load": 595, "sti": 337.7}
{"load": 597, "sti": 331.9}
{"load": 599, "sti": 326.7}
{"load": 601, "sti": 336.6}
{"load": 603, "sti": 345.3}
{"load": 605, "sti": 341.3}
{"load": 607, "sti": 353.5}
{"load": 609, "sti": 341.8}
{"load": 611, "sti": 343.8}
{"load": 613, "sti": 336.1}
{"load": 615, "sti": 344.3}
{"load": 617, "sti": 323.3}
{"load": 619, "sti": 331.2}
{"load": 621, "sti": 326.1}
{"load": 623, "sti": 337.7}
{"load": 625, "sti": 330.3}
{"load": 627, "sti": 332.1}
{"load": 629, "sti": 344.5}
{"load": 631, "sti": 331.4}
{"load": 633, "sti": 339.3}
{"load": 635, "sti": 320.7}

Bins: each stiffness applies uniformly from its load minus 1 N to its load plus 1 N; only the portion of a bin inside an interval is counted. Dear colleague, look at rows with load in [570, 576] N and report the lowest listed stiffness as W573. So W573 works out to 233.7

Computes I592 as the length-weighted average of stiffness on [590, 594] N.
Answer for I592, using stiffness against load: 335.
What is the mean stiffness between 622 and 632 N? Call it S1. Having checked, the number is 335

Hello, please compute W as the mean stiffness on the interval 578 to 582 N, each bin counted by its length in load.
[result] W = 302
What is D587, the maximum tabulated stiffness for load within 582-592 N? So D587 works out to 331.8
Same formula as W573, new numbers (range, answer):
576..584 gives 250.7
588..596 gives 321.6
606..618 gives 323.3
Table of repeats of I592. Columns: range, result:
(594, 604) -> 336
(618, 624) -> 332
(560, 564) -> 333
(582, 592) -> 327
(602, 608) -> 347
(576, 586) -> 302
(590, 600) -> 333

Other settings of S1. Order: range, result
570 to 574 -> 274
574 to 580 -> 257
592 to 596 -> 338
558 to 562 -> 340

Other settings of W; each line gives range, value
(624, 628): 331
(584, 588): 327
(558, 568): 334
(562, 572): 316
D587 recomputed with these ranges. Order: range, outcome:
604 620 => 353.5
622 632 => 344.5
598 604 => 345.3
